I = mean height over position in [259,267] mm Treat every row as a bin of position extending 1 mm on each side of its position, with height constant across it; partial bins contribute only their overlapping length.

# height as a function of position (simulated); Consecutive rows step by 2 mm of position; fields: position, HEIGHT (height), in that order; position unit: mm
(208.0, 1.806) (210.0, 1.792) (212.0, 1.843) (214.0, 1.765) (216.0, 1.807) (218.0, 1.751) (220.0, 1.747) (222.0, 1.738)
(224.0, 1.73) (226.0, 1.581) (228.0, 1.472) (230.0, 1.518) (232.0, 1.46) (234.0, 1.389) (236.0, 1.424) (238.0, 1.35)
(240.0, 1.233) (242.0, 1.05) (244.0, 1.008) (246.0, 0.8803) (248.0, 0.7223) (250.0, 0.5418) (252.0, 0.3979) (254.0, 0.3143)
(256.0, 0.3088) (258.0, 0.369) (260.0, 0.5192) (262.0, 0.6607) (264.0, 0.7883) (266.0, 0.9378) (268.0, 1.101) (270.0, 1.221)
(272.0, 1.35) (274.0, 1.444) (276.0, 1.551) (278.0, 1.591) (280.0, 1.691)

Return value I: 0.726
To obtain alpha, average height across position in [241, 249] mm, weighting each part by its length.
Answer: 0.915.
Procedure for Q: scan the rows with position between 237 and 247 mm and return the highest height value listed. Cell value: 1.35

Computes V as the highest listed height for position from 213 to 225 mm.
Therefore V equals 1.807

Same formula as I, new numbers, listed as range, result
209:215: 1.8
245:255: 0.571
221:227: 1.68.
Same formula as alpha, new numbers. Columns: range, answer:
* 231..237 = 1.42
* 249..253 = 0.47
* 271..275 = 1.4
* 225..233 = 1.51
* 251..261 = 0.382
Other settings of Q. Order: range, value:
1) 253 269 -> 1.101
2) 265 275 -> 1.444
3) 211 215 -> 1.843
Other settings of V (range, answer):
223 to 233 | 1.73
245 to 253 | 0.8803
